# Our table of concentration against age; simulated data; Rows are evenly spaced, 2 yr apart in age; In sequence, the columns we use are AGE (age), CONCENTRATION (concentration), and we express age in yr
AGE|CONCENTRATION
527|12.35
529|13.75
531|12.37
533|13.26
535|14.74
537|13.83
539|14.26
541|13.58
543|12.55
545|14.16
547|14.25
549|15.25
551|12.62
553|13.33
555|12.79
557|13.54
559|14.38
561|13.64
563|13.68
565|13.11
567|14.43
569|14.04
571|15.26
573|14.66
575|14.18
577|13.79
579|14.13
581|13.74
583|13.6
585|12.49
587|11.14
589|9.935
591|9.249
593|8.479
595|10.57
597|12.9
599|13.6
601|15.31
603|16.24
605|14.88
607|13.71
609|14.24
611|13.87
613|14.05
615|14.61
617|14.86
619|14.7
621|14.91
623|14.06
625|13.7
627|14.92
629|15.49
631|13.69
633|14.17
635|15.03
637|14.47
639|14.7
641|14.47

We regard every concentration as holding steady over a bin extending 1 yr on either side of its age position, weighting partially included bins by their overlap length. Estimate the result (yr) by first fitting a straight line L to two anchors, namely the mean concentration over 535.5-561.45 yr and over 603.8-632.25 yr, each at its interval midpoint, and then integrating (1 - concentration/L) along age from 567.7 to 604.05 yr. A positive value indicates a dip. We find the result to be 2.88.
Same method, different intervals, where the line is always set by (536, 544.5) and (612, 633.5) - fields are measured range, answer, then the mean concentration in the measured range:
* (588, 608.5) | 2.4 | 12.5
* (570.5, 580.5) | -0.3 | 14.3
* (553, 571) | 0.1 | 13.8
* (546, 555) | 0.0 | 13.7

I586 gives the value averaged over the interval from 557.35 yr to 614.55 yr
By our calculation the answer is 13.3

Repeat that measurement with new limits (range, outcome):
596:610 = 14.4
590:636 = 13.8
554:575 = 14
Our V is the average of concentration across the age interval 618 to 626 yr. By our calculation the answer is 14.3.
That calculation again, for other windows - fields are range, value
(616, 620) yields 14.8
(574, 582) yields 14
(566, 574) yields 14.6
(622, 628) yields 14.2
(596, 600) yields 13.2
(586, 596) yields 9.87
